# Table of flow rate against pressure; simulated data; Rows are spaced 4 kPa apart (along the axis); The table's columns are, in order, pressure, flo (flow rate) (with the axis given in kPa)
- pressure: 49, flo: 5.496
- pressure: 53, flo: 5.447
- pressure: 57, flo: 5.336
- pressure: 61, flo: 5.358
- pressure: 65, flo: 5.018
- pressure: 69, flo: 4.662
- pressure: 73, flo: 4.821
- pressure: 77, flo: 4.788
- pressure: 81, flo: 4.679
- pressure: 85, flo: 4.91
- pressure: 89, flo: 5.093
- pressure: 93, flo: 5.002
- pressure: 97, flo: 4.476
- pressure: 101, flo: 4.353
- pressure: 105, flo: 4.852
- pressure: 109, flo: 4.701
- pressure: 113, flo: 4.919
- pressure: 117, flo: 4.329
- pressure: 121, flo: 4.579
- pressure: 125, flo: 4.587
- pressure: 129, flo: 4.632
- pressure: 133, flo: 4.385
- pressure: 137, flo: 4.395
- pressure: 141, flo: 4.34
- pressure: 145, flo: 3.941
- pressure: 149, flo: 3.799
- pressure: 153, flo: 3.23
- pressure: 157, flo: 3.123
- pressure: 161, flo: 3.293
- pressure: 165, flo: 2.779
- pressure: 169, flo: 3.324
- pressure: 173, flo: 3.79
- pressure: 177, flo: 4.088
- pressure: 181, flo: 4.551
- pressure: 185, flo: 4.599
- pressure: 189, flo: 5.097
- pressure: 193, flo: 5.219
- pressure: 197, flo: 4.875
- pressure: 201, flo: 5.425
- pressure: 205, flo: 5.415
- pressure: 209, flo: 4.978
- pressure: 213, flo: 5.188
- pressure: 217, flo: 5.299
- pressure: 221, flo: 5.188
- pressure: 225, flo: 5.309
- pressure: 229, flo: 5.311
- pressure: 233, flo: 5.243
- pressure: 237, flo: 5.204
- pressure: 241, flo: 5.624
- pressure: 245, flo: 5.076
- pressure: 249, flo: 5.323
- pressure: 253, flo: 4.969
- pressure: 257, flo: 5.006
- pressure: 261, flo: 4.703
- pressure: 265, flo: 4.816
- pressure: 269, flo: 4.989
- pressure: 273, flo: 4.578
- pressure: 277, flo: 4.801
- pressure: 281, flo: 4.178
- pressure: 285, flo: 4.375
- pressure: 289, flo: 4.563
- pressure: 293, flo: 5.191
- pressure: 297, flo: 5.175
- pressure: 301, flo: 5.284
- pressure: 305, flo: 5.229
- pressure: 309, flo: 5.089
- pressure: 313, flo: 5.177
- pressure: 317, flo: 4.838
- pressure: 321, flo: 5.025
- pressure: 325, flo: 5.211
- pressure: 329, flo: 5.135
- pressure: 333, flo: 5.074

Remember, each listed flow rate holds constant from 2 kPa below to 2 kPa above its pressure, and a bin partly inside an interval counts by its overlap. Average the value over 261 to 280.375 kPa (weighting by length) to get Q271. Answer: 4.74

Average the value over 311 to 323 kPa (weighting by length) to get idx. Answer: 5.01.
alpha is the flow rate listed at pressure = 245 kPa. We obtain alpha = 5.076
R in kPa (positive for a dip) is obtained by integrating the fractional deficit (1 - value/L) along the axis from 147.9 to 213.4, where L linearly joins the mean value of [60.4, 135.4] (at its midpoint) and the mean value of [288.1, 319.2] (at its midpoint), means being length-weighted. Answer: 8.2 kPa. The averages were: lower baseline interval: 4.73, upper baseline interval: 5.09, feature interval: 4.27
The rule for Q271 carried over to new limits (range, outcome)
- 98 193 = 4.19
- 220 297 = 4.97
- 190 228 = 5.21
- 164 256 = 4.89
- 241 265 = 5.05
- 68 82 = 4.75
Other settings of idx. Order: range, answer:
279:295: 4.58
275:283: 4.49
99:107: 4.6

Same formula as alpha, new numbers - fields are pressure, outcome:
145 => 3.941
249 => 5.323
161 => 3.293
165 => 2.779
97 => 4.476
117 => 4.329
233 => 5.243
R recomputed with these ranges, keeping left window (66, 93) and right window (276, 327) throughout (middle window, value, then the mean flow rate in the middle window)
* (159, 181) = 6.0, 3.55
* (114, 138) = 1.8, 4.51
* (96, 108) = 0.7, 4.58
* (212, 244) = -2.5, 5.29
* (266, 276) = 0.3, 4.79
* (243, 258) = -0.6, 5.1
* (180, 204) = -0.5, 5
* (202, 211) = -0.6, 5.22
